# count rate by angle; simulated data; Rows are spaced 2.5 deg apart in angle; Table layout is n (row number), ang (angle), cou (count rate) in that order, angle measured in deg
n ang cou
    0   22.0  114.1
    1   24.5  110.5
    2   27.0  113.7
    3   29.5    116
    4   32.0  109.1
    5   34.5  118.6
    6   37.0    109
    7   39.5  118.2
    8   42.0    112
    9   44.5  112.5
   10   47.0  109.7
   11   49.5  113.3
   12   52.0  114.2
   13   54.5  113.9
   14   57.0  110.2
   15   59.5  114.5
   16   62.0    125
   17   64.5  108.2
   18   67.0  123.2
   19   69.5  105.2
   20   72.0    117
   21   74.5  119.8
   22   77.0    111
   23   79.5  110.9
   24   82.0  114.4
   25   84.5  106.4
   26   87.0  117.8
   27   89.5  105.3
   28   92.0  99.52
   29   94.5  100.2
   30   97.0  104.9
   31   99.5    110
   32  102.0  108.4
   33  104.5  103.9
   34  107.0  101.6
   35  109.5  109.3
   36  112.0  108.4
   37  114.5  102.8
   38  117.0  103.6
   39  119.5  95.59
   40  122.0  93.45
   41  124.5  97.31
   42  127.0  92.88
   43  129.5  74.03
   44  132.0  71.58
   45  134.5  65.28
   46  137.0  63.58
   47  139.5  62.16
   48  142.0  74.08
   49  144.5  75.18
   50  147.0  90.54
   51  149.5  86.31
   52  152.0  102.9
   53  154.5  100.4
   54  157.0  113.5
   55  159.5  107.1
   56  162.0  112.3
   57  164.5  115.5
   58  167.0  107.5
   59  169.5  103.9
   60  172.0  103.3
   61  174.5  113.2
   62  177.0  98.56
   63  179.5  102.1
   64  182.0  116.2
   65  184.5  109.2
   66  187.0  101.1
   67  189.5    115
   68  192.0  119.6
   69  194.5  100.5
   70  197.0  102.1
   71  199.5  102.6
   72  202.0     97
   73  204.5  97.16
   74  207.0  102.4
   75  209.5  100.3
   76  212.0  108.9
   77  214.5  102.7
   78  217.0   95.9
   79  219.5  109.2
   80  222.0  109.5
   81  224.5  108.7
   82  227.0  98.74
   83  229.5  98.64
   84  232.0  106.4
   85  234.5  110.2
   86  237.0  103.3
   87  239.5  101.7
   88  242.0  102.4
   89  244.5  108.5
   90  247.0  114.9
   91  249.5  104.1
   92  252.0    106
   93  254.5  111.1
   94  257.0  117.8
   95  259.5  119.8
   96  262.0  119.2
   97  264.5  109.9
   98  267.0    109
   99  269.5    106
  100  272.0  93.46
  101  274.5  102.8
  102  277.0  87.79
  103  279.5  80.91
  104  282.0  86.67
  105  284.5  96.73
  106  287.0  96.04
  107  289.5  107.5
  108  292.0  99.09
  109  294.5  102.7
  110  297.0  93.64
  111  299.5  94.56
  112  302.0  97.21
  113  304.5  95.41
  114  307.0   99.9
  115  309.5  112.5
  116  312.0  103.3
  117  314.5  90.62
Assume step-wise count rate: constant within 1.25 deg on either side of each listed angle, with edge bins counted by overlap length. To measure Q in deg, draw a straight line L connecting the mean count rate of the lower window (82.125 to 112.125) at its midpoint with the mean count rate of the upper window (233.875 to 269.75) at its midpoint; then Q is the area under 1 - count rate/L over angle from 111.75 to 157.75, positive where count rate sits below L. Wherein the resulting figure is 8.54 deg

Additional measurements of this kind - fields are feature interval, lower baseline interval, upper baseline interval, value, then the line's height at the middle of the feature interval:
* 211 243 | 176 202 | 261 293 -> -0.30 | 103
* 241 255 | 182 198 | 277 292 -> -1.18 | 99.4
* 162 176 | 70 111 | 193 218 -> -0.71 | 104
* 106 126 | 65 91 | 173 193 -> 1.81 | 112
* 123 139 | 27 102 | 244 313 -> 4.72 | 109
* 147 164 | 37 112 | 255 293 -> 0.66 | 107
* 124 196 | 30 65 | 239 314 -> 7.78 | 108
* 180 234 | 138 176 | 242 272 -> -0.50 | 104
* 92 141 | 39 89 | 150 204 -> 7.66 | 110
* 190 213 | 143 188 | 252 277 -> 0.30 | 105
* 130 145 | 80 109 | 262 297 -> 5.20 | 105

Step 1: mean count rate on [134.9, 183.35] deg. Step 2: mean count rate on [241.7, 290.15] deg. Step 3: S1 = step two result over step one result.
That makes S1 1.1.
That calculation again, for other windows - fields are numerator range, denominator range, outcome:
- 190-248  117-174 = 1.14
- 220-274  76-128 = 1.03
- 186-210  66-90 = 0.92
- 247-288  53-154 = 1.03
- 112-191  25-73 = 0.84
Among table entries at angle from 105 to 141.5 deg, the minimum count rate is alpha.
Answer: 62.16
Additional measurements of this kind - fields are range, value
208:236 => 95.9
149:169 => 86.31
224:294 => 80.91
